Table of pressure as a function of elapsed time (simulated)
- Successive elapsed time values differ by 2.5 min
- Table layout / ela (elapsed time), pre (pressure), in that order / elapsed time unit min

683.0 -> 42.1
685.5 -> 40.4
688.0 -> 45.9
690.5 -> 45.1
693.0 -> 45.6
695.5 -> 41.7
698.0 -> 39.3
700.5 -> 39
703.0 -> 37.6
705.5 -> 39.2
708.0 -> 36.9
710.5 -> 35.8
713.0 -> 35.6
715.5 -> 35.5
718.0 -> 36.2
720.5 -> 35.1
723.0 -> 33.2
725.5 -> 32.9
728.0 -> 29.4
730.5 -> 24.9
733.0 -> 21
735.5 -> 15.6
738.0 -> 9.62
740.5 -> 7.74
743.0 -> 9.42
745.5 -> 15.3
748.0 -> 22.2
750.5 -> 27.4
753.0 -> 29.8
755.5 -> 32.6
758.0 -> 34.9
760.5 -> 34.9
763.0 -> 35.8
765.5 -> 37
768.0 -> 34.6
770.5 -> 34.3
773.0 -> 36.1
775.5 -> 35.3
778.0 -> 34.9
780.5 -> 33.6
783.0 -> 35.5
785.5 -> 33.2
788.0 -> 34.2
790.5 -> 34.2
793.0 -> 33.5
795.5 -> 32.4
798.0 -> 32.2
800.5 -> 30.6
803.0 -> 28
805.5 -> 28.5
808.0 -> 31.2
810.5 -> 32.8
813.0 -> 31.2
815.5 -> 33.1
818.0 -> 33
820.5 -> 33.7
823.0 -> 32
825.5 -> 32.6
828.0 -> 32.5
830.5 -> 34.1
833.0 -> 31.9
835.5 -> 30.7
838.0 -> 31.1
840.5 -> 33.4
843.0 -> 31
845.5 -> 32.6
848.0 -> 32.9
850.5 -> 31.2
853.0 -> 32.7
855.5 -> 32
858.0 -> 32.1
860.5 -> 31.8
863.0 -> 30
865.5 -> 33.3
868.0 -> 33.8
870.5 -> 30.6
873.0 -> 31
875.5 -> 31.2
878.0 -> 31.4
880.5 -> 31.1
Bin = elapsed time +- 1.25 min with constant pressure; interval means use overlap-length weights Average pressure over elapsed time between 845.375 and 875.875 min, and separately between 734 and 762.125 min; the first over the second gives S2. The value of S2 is 1.5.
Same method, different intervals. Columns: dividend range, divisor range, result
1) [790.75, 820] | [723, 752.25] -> 1.56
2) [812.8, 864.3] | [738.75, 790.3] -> 1.08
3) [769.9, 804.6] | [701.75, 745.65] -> 1.21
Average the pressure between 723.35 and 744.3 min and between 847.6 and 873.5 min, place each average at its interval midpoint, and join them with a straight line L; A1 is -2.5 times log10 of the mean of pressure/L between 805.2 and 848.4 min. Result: -0.13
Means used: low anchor 19.4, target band 32.2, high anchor 31.9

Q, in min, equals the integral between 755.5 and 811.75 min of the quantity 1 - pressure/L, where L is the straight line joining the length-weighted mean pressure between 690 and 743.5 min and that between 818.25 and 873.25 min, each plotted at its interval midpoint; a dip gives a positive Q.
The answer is -3.1 min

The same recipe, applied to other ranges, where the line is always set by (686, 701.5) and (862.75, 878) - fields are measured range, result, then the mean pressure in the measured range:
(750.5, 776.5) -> 2.8 min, 34.2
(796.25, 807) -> 1.8 min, 30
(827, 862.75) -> 1.3 min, 32.1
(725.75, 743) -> 9.4 min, 18.3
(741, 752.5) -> 6.1 min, 18.6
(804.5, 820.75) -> 1.6 min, 31.9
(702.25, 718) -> 1.9 min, 36.7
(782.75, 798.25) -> 1.3 min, 33.6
